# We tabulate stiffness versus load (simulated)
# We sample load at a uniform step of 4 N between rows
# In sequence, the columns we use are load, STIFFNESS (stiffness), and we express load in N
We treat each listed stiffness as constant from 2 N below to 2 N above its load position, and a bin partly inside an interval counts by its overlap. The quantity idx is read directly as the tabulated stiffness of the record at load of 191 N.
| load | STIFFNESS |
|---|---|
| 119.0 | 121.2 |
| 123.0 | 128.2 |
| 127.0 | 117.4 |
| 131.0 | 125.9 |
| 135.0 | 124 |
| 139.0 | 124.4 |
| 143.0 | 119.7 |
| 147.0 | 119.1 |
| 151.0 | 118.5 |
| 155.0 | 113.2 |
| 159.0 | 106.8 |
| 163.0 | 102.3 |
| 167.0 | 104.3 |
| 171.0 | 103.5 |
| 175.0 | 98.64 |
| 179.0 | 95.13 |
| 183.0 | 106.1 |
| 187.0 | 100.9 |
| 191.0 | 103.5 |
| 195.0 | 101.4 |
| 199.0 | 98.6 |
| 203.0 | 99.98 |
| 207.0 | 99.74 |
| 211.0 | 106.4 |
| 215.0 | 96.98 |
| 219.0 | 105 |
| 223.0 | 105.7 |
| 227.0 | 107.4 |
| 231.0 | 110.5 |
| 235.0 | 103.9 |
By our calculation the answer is 103.5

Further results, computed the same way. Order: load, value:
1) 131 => 125.9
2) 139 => 124.4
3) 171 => 103.5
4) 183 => 106.1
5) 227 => 107.4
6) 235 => 103.9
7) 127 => 117.4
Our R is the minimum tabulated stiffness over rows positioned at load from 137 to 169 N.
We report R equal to 102.3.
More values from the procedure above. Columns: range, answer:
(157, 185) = 95.13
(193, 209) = 98.6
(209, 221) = 96.98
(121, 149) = 117.4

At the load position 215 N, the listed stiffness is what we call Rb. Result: 96.98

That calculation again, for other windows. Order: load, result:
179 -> 95.13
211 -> 106.4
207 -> 99.74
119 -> 121.2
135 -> 124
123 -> 128.2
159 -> 106.8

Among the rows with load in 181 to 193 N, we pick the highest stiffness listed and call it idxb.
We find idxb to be 106.1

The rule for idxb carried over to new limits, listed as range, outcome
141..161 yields 119.7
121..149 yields 128.2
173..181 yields 98.64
